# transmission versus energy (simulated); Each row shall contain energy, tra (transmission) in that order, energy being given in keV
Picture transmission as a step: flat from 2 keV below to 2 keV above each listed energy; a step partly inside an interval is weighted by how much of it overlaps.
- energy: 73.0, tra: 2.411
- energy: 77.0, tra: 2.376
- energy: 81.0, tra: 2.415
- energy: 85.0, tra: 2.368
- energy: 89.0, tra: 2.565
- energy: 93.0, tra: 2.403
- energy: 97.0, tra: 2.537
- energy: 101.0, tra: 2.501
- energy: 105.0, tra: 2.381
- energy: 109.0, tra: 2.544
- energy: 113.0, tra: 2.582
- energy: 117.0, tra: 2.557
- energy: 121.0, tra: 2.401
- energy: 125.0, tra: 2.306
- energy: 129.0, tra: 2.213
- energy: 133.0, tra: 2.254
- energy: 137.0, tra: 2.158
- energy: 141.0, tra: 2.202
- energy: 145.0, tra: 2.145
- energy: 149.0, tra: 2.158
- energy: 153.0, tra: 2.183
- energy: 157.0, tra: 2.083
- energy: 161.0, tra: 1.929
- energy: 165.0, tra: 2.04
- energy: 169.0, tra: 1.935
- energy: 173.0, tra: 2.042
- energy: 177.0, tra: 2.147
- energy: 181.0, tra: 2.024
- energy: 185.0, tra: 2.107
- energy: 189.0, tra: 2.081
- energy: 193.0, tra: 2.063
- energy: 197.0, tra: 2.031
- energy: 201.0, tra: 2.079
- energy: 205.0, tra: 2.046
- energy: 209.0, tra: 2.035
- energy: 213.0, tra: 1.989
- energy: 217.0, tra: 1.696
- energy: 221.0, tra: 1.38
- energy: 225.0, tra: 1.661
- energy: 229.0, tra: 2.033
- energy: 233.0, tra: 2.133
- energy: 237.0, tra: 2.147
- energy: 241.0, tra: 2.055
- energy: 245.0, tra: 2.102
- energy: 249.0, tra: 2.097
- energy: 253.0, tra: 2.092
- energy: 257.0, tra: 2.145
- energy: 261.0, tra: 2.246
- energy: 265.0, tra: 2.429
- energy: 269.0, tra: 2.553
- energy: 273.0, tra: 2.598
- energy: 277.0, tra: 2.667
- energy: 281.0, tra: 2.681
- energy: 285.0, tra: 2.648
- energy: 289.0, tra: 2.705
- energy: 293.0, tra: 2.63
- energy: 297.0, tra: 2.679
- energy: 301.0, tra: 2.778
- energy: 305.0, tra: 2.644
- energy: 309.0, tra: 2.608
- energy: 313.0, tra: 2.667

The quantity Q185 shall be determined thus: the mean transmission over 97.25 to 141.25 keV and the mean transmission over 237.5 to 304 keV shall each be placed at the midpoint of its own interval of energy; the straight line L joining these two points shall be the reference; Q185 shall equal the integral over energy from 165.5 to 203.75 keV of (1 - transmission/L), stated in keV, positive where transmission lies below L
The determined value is 5.6 keV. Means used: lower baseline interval 2.39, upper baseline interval 2.44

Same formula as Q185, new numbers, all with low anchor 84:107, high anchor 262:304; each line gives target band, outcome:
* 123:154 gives 3.7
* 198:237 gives 10.0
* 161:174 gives 2.8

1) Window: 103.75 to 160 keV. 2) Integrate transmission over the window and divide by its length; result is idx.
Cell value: 2.29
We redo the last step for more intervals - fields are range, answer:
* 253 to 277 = 2.39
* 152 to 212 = 2.05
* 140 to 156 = 2.16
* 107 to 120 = 2.55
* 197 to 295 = 2.2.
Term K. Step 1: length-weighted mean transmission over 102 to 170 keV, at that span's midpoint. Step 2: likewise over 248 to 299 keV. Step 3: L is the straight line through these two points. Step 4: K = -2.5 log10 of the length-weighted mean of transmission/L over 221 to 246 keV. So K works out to 0.22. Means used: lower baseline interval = 2.25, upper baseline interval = 2.48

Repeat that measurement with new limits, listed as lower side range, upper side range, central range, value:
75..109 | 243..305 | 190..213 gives 0.20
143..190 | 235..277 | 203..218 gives 0.11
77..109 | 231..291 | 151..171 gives 0.19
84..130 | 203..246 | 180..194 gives 0.01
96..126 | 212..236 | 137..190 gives 0.04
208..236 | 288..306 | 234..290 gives -0.03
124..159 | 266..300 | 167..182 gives 0.13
